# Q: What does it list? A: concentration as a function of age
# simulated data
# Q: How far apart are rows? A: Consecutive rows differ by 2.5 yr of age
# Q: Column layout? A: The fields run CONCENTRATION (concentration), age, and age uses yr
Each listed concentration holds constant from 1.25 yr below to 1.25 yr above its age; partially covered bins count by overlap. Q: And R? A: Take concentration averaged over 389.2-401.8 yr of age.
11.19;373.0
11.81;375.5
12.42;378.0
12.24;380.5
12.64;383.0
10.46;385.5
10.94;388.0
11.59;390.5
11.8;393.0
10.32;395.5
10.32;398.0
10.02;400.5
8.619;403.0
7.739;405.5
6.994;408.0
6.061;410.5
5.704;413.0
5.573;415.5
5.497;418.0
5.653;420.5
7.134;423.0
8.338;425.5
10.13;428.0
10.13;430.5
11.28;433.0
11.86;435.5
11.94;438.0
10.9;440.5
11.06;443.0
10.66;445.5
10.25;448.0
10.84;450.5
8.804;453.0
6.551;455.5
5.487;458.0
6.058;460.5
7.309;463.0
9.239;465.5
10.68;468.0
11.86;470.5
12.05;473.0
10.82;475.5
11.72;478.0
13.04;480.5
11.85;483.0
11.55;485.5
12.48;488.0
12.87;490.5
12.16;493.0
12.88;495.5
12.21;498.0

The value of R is 10.8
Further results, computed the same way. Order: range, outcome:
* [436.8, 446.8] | 11.1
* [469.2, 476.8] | 11.6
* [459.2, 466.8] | 7.54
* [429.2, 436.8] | 11.1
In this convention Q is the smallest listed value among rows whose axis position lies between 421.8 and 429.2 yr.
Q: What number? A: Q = 7.134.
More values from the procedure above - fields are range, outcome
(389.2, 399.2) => 10.32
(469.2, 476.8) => 10.82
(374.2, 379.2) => 11.81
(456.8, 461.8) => 5.487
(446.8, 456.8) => 6.551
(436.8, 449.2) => 10.25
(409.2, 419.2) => 5.497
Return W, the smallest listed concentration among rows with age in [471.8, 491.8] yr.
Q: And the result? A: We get 10.82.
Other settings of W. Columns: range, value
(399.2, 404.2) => 8.619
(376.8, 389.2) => 10.46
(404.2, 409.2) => 6.994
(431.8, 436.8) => 11.28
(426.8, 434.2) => 10.13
